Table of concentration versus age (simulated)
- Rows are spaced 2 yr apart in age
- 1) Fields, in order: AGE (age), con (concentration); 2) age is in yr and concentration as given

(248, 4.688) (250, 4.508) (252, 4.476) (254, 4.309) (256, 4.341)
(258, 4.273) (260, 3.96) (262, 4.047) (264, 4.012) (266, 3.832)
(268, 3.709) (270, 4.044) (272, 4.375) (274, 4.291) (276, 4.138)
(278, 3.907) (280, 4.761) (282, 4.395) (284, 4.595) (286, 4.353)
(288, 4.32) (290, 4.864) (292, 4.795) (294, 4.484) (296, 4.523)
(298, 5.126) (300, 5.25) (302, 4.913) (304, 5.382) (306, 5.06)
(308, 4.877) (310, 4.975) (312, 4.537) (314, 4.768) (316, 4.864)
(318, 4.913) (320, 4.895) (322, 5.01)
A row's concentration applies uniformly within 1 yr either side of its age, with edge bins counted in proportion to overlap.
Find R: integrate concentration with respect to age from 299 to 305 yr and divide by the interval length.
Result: 5.18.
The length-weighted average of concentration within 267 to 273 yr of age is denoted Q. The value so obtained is 4.04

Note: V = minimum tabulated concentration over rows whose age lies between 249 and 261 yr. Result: 3.96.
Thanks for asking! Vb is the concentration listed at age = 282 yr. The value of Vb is 4.395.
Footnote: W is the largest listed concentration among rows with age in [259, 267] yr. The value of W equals 4.047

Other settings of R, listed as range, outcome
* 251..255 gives 4.39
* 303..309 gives 5.11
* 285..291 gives 4.51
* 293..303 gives 4.86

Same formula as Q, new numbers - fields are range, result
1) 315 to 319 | 4.89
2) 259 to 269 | 3.91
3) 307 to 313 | 4.8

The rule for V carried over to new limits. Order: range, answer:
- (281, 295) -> 4.32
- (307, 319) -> 4.537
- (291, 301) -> 4.484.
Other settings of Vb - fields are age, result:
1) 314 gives 4.768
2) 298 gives 5.126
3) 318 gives 4.913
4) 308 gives 4.877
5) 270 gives 4.044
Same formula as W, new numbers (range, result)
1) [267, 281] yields 4.761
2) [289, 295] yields 4.864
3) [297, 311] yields 5.382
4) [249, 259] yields 4.508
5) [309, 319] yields 4.975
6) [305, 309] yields 5.06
